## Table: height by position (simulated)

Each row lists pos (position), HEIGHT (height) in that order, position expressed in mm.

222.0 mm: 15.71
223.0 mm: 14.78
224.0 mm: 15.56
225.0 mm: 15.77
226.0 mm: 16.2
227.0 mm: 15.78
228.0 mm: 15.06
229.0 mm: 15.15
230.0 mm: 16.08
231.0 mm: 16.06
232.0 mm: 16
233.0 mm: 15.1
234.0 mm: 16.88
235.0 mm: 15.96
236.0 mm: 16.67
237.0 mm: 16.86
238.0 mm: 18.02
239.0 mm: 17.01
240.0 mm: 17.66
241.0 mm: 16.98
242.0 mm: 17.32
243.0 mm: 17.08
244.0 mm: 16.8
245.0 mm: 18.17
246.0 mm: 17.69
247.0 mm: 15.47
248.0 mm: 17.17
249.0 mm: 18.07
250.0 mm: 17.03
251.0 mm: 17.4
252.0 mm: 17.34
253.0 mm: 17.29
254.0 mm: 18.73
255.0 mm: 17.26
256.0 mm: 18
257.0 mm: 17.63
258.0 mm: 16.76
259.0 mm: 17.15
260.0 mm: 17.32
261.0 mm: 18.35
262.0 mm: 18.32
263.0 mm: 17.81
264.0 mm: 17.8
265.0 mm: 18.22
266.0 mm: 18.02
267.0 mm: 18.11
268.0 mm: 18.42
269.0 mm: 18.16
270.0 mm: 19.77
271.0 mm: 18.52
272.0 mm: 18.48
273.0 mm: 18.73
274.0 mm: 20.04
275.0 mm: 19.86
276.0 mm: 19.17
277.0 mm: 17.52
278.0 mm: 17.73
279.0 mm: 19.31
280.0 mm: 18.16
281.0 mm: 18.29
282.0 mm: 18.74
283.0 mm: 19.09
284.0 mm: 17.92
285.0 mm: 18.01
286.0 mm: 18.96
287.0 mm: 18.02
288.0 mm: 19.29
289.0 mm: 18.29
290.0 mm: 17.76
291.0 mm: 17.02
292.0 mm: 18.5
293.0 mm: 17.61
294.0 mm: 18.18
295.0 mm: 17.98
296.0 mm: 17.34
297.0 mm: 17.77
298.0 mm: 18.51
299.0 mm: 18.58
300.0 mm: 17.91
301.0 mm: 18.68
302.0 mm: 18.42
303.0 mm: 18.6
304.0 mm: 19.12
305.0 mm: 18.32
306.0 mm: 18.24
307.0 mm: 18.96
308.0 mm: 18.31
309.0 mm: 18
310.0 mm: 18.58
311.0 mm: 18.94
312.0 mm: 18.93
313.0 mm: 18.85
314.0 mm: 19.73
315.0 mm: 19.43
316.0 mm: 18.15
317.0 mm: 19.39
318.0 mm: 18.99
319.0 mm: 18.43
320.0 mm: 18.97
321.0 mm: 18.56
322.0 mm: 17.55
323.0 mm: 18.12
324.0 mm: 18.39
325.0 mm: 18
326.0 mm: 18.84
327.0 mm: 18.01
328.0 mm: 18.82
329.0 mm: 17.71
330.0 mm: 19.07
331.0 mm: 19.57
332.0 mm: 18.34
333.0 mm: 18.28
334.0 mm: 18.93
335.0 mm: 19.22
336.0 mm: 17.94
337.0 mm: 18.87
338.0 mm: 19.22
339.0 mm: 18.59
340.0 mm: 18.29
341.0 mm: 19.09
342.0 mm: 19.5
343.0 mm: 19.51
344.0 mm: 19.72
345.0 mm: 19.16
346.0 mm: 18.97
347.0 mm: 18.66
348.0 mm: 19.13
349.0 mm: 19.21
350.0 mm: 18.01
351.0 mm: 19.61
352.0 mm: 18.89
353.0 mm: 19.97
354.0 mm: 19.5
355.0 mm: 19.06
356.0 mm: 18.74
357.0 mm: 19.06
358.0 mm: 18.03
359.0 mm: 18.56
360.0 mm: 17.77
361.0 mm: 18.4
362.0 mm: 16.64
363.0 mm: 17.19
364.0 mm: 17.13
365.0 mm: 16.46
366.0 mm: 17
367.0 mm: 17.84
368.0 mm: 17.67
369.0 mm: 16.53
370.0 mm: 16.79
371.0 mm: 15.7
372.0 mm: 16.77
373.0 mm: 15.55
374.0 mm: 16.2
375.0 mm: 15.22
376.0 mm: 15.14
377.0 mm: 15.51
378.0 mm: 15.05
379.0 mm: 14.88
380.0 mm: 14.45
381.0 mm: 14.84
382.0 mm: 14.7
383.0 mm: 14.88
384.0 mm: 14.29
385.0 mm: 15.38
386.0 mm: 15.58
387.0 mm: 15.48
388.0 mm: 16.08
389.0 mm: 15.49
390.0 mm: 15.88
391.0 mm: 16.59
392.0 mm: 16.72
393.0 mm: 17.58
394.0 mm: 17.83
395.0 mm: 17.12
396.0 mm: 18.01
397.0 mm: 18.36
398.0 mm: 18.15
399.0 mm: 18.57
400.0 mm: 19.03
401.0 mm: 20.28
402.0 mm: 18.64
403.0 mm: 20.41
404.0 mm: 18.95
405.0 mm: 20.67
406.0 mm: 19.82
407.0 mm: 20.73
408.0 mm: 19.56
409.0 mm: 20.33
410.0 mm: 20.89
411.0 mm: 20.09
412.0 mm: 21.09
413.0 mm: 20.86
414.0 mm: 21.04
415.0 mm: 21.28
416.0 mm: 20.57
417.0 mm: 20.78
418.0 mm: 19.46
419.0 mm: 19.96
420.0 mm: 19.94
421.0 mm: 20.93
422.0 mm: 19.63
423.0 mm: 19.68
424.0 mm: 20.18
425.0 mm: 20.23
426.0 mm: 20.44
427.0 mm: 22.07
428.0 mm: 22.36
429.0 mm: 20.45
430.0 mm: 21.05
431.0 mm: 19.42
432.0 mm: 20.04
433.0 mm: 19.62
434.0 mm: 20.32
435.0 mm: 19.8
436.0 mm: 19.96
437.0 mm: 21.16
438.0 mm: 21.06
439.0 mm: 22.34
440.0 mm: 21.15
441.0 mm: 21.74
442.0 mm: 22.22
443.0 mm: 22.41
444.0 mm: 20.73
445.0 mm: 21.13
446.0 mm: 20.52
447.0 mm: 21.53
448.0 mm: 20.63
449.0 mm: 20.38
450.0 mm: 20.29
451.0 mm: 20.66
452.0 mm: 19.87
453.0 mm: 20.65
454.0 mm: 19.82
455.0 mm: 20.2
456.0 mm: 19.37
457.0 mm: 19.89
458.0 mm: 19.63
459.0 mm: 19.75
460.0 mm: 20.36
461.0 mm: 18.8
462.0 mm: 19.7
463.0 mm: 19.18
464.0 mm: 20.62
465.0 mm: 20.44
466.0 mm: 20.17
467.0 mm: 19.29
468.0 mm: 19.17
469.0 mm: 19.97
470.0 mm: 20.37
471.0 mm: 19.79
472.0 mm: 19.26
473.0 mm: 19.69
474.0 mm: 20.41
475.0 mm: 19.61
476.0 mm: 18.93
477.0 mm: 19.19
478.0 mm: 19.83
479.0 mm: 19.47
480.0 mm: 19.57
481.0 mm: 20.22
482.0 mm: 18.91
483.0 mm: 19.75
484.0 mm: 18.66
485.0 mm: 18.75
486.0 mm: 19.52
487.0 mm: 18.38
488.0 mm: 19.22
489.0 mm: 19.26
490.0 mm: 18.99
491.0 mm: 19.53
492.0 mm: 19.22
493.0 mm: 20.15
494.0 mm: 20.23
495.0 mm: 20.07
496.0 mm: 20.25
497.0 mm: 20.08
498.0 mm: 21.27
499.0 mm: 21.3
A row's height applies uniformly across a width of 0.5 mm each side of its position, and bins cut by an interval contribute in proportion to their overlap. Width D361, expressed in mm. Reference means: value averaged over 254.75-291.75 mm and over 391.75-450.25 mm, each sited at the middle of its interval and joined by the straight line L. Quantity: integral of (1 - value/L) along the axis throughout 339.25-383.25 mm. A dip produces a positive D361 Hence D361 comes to 4.3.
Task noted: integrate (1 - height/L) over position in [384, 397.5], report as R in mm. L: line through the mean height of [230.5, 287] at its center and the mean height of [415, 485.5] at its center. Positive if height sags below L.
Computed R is 2.0 mm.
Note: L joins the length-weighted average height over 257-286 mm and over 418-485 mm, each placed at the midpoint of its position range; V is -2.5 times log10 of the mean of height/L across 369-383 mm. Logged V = 0.247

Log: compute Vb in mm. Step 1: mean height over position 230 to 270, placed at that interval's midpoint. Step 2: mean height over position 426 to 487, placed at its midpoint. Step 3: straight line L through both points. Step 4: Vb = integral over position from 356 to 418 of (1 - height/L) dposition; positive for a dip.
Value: 5.1 mm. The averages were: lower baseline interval 17.4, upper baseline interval 20.2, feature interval 17.7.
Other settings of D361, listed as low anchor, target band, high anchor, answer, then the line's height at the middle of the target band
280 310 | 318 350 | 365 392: -3.02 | 17.1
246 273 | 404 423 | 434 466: -0.36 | 20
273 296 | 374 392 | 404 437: 4.10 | 19.9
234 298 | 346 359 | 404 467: 0.16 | 19.2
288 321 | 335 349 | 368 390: -1.66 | 17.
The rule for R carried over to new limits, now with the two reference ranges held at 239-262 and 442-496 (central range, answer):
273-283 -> -0.60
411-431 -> -1.30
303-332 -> -0.76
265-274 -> -0.50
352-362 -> -0.04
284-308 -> -0.45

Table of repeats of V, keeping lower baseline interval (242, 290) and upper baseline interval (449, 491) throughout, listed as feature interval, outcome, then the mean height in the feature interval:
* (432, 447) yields -0.08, 21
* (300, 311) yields -0.01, 18.5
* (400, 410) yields -0.04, 19.9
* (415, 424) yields -0.05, 20.2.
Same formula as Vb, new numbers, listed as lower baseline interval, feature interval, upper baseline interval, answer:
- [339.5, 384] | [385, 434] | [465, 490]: -2.7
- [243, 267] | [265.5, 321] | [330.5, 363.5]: -1.4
